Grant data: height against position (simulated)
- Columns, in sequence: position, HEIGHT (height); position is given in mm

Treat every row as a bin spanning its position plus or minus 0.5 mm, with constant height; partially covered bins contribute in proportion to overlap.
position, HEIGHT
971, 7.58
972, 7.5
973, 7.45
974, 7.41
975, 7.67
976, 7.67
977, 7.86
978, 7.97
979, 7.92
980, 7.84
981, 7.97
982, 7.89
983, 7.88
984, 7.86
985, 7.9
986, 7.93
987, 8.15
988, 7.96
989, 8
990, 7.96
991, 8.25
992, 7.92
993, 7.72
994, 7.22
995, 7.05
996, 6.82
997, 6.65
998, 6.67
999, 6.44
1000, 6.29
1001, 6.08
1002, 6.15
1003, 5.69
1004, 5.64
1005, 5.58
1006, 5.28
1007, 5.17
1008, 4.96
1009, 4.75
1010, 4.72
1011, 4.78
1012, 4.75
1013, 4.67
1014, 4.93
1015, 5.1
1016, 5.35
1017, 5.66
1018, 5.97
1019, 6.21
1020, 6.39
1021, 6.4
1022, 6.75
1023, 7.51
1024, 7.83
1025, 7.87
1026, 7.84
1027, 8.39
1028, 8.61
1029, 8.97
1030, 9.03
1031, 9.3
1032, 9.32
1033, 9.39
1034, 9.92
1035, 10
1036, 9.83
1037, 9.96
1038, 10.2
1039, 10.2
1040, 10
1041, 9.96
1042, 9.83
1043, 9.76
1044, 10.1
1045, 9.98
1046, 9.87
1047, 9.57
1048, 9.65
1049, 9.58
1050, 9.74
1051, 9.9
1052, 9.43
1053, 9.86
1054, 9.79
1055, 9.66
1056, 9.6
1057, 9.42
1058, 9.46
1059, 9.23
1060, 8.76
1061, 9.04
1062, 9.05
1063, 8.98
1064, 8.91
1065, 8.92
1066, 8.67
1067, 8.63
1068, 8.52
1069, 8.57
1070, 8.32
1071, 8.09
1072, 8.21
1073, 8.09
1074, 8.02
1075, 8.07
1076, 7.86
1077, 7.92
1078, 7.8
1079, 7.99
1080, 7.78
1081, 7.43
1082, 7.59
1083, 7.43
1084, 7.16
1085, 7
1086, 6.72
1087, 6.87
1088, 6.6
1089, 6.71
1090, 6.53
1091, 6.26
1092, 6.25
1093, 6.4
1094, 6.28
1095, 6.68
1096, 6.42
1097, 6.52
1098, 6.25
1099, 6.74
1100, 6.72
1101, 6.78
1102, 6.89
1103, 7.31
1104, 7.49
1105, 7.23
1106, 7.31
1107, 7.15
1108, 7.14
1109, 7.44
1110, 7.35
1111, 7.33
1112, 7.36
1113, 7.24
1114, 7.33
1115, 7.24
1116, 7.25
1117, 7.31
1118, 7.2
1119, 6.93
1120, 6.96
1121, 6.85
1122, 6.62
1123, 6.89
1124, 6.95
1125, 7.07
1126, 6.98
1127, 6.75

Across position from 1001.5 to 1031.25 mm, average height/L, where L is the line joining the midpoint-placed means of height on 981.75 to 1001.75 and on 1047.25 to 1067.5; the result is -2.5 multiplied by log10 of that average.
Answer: 0.279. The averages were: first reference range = 7.41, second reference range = 9.32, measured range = 6.32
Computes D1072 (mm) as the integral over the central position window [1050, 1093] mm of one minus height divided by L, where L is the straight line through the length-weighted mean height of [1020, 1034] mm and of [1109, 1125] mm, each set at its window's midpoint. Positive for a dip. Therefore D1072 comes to -2.8 mm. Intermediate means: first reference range 8.24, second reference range 7.13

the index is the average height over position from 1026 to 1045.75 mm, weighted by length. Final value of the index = 9.58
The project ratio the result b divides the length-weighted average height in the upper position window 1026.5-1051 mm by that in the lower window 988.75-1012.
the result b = 1.5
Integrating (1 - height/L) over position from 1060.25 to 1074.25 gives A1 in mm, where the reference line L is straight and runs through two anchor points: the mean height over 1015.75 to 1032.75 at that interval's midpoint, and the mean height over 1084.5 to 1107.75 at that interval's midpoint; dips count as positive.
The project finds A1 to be -3.0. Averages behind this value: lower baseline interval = 7.55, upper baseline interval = 6.75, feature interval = 8.59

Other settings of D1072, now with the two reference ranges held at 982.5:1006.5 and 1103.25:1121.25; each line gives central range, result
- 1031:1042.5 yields -4.4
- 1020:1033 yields -1.9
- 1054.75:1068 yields -3.6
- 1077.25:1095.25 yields 0.5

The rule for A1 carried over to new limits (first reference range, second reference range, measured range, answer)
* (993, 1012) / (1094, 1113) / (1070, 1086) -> -2.46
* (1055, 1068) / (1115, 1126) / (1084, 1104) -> 3.18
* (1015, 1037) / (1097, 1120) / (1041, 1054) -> -3.50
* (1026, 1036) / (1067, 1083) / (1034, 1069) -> -3.57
